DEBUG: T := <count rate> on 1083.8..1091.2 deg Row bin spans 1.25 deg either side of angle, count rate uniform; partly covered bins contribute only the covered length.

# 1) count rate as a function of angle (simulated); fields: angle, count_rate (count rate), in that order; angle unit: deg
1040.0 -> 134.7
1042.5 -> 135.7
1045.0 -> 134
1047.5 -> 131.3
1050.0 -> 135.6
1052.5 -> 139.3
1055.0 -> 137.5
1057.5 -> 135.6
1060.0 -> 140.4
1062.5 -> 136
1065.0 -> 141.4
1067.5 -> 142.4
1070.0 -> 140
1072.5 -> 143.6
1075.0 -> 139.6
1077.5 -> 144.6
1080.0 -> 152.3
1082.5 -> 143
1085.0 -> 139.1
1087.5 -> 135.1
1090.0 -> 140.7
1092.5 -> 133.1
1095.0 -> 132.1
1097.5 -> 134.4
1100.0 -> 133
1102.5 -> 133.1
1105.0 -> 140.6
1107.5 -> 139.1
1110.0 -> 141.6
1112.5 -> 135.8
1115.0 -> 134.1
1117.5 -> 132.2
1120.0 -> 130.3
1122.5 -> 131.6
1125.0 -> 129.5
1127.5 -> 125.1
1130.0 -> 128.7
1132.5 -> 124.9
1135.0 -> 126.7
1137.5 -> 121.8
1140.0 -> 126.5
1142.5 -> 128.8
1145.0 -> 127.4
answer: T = 138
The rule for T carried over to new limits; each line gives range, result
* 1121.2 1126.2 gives 131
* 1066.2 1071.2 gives 141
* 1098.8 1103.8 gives 133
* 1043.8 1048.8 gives 133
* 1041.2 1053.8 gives 135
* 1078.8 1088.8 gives 142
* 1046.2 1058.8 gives 136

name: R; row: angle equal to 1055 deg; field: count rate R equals 137.5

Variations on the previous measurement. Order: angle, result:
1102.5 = 133.1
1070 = 140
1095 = 132.1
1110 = 141.6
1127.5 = 125.1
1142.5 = 128.8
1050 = 135.6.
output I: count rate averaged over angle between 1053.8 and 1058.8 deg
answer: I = 137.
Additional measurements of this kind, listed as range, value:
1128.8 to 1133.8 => 127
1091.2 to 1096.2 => 133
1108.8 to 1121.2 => 135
